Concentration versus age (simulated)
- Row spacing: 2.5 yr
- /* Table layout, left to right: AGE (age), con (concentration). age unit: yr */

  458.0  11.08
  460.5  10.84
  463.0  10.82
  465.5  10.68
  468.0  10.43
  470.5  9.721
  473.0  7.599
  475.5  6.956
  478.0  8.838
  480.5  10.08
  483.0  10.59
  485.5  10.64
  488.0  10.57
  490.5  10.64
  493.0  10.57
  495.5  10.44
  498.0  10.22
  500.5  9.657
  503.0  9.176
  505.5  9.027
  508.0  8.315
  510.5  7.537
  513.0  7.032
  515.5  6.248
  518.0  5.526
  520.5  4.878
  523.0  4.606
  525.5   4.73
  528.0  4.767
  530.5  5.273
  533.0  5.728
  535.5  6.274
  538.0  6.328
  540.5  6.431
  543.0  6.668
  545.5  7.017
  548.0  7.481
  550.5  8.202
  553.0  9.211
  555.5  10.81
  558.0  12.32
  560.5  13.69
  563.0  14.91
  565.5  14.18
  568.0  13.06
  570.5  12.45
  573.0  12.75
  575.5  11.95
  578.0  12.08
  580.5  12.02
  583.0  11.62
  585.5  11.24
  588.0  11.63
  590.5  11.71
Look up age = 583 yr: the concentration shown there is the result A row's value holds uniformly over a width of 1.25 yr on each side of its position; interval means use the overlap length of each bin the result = 11.62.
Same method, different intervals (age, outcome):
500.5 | 9.657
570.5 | 12.45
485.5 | 10.64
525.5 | 4.73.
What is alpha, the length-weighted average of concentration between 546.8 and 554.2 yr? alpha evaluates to 8.3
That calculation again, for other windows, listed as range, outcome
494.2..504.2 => 9.88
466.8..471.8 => 10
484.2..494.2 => 10.6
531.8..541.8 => 6.19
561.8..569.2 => 14.1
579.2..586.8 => 11.6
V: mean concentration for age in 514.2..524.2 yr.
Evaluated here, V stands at 5.33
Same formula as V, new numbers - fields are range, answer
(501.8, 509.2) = 8.84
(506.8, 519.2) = 6.93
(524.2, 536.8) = 5.36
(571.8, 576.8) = 12.3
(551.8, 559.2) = 10.8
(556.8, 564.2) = 13.6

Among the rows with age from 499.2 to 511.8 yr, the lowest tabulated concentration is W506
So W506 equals 7.537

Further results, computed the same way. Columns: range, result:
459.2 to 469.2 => 10.43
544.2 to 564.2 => 7.017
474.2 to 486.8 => 6.956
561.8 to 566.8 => 14.18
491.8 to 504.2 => 9.176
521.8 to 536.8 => 4.606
